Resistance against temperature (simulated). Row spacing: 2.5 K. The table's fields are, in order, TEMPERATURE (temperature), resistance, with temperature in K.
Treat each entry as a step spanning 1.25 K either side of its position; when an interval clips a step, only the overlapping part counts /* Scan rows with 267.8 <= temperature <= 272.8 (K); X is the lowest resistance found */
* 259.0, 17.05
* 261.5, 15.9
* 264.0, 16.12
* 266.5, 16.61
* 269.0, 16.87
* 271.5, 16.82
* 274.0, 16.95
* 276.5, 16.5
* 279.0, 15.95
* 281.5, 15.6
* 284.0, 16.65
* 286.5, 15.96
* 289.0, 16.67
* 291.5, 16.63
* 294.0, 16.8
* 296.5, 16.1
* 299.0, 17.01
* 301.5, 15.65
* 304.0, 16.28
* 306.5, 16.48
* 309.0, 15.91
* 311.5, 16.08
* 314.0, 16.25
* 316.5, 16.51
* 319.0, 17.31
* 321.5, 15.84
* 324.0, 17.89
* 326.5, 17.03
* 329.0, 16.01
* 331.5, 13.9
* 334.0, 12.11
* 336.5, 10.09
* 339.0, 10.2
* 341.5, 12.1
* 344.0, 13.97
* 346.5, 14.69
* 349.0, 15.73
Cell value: 16.82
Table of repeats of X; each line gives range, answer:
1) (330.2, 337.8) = 10.09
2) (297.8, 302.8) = 15.65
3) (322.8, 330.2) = 16.01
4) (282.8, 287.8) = 15.96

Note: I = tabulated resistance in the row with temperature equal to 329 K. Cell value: 16.01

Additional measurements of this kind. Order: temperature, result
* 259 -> 17.05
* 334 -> 12.11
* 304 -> 16.28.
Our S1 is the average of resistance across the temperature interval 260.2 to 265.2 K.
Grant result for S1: 16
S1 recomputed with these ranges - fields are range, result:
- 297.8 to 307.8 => 16.3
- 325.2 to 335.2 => 14.8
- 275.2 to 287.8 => 16.1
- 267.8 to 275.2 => 16.9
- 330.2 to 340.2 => 11.6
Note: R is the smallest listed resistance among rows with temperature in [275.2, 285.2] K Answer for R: 15.6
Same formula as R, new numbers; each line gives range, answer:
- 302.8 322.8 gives 15.84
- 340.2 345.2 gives 12.1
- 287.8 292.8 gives 16.63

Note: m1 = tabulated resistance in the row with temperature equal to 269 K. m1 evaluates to 16.87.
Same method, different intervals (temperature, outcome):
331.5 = 13.9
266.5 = 16.61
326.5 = 17.03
